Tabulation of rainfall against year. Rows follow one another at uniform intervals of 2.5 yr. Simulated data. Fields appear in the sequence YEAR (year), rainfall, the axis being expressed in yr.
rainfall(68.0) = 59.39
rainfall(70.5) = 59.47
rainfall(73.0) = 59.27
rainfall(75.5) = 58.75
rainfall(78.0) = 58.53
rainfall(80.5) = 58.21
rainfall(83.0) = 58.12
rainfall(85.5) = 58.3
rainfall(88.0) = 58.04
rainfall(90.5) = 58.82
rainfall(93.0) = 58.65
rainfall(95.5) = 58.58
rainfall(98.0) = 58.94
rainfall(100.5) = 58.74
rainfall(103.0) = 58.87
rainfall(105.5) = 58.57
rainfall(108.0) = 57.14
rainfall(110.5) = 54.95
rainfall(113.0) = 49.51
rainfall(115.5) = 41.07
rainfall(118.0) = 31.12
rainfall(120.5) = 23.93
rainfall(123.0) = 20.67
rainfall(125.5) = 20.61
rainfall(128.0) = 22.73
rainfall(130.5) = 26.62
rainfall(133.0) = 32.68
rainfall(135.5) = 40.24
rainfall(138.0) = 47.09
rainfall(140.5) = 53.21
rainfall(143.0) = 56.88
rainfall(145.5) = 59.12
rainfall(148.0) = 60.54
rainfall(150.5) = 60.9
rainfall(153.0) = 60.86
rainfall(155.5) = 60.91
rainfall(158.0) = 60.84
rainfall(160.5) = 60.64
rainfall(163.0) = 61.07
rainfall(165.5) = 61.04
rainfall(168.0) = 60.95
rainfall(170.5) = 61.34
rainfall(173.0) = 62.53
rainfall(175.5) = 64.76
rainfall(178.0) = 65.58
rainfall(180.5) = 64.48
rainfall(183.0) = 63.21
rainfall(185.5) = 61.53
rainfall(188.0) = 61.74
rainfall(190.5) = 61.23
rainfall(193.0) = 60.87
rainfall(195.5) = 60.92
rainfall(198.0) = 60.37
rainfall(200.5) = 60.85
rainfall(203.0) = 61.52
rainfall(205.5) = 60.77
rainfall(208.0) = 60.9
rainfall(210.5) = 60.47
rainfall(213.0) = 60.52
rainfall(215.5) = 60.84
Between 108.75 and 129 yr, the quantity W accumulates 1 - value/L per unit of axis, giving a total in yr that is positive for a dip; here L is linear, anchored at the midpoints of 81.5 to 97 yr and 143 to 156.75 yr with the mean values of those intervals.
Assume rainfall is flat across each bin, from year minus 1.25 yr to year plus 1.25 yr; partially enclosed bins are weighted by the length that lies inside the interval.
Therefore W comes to 8.7 yr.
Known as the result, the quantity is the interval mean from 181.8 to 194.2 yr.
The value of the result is 61.7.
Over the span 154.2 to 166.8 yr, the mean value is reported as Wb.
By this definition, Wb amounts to 60.9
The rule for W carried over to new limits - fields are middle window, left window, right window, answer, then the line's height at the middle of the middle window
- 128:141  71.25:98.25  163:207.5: 4.9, 60.2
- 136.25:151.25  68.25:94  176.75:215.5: 1.2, 60.3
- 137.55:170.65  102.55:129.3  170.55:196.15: -4.2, 52.5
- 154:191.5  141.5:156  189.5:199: -1.1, 60.3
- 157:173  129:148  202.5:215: -3.0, 51.5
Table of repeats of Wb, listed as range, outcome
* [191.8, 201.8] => 60.8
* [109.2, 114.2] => 52.3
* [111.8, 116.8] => 45.1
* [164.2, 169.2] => 61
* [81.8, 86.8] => 58.2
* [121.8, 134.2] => 24.6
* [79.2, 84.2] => 58.2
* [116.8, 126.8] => 24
